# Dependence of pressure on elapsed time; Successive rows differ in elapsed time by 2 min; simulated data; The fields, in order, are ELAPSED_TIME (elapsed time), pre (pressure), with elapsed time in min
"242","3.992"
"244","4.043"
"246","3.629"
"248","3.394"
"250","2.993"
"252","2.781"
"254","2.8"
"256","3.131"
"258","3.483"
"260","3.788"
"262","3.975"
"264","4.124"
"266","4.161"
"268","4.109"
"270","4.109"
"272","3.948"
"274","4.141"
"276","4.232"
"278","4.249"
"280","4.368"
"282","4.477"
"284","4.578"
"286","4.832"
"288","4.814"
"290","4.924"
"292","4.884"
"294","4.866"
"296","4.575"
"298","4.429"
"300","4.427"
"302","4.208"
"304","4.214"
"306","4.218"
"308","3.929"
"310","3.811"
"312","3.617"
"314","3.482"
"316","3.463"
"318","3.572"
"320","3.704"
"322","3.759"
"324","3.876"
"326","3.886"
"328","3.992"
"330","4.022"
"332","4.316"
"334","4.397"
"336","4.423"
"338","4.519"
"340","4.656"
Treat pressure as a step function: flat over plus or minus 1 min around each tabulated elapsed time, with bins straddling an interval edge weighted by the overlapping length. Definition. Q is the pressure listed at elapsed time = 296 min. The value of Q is 4.575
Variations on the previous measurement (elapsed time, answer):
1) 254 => 2.8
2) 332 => 4.316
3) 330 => 4.022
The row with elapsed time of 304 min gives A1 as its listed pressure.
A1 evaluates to 4.214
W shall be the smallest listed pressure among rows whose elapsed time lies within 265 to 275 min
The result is 3.948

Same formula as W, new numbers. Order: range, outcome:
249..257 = 2.781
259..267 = 3.788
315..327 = 3.463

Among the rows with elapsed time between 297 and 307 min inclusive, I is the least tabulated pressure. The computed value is 4.208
